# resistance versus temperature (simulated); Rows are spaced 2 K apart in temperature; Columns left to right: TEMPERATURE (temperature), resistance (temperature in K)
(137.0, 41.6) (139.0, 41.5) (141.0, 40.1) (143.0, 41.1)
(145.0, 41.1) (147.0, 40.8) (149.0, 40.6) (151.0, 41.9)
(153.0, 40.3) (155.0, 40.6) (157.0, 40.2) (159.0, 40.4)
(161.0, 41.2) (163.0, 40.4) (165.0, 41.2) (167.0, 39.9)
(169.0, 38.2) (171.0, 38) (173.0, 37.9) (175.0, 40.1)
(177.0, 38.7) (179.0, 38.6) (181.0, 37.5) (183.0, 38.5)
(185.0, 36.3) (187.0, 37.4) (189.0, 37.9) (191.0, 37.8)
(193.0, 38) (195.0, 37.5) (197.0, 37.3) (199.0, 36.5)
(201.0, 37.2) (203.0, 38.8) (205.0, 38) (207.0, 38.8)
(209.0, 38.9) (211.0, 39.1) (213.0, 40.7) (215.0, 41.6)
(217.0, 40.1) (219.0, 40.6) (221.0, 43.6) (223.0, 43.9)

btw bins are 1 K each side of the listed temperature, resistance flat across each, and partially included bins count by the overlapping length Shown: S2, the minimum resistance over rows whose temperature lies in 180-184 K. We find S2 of 37.5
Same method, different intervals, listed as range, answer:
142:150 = 40.6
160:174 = 37.9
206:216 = 38.8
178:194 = 36.3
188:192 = 37.8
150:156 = 40.3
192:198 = 37.3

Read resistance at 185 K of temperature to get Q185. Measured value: 36.3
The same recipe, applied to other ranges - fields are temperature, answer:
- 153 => 40.3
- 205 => 38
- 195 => 37.5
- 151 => 41.9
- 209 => 38.9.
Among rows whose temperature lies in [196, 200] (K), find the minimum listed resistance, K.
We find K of 36.5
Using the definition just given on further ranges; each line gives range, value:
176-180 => 38.6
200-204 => 37.2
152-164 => 40.2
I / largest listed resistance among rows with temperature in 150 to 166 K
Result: 41.9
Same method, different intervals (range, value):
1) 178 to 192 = 38.6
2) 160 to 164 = 41.2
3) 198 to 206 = 38.8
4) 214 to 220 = 41.6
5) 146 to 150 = 40.8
